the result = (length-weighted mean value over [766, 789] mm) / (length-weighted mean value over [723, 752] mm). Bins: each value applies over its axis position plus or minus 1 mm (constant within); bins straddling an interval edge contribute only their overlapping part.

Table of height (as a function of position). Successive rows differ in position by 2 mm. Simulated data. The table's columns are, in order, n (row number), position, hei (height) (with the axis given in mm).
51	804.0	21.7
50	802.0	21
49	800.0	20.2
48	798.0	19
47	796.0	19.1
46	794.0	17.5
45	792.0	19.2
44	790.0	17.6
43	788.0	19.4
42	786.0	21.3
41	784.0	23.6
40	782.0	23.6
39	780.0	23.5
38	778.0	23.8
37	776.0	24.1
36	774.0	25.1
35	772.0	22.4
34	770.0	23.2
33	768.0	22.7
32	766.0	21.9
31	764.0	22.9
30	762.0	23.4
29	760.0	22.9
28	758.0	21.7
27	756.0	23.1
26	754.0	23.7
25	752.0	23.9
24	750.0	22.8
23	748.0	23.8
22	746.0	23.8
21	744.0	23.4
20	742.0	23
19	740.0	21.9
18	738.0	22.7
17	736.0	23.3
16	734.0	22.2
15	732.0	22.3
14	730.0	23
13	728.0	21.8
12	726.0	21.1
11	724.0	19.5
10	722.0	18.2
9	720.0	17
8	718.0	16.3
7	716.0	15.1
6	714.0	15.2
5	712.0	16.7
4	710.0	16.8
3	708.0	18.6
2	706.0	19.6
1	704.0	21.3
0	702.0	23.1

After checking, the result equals 1.02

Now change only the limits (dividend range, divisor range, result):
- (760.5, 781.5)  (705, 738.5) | 1.21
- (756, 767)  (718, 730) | 1.16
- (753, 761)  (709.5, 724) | 1.37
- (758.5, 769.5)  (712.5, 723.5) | 1.38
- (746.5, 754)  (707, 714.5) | 1.39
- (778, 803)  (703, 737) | 1.07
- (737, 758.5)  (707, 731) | 1.26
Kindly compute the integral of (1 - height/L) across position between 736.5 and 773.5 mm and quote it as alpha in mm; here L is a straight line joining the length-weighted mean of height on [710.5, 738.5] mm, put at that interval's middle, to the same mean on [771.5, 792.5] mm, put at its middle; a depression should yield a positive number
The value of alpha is -3.7 mm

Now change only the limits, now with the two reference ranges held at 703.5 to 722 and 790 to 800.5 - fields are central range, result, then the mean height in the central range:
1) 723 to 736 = -3.0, 21.8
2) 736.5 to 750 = -3.9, 23.1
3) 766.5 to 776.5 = -2.7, 23.4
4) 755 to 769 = -3.4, 22.7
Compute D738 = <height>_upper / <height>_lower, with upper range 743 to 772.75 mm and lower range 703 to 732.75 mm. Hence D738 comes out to 1.2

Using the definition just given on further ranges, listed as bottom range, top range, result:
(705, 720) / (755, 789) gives 1.35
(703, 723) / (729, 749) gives 1.31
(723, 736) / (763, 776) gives 1.06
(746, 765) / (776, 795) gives 0.92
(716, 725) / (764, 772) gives 1.30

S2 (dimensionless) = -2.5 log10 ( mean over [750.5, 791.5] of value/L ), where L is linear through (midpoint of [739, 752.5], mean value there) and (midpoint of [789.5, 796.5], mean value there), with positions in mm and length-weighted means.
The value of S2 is -0.10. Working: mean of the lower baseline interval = 23.2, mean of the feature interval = 22.6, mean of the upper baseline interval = 18.3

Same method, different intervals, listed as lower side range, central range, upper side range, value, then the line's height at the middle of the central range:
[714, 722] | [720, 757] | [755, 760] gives -0.146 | 19.5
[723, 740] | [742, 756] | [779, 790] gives -0.074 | 21.9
